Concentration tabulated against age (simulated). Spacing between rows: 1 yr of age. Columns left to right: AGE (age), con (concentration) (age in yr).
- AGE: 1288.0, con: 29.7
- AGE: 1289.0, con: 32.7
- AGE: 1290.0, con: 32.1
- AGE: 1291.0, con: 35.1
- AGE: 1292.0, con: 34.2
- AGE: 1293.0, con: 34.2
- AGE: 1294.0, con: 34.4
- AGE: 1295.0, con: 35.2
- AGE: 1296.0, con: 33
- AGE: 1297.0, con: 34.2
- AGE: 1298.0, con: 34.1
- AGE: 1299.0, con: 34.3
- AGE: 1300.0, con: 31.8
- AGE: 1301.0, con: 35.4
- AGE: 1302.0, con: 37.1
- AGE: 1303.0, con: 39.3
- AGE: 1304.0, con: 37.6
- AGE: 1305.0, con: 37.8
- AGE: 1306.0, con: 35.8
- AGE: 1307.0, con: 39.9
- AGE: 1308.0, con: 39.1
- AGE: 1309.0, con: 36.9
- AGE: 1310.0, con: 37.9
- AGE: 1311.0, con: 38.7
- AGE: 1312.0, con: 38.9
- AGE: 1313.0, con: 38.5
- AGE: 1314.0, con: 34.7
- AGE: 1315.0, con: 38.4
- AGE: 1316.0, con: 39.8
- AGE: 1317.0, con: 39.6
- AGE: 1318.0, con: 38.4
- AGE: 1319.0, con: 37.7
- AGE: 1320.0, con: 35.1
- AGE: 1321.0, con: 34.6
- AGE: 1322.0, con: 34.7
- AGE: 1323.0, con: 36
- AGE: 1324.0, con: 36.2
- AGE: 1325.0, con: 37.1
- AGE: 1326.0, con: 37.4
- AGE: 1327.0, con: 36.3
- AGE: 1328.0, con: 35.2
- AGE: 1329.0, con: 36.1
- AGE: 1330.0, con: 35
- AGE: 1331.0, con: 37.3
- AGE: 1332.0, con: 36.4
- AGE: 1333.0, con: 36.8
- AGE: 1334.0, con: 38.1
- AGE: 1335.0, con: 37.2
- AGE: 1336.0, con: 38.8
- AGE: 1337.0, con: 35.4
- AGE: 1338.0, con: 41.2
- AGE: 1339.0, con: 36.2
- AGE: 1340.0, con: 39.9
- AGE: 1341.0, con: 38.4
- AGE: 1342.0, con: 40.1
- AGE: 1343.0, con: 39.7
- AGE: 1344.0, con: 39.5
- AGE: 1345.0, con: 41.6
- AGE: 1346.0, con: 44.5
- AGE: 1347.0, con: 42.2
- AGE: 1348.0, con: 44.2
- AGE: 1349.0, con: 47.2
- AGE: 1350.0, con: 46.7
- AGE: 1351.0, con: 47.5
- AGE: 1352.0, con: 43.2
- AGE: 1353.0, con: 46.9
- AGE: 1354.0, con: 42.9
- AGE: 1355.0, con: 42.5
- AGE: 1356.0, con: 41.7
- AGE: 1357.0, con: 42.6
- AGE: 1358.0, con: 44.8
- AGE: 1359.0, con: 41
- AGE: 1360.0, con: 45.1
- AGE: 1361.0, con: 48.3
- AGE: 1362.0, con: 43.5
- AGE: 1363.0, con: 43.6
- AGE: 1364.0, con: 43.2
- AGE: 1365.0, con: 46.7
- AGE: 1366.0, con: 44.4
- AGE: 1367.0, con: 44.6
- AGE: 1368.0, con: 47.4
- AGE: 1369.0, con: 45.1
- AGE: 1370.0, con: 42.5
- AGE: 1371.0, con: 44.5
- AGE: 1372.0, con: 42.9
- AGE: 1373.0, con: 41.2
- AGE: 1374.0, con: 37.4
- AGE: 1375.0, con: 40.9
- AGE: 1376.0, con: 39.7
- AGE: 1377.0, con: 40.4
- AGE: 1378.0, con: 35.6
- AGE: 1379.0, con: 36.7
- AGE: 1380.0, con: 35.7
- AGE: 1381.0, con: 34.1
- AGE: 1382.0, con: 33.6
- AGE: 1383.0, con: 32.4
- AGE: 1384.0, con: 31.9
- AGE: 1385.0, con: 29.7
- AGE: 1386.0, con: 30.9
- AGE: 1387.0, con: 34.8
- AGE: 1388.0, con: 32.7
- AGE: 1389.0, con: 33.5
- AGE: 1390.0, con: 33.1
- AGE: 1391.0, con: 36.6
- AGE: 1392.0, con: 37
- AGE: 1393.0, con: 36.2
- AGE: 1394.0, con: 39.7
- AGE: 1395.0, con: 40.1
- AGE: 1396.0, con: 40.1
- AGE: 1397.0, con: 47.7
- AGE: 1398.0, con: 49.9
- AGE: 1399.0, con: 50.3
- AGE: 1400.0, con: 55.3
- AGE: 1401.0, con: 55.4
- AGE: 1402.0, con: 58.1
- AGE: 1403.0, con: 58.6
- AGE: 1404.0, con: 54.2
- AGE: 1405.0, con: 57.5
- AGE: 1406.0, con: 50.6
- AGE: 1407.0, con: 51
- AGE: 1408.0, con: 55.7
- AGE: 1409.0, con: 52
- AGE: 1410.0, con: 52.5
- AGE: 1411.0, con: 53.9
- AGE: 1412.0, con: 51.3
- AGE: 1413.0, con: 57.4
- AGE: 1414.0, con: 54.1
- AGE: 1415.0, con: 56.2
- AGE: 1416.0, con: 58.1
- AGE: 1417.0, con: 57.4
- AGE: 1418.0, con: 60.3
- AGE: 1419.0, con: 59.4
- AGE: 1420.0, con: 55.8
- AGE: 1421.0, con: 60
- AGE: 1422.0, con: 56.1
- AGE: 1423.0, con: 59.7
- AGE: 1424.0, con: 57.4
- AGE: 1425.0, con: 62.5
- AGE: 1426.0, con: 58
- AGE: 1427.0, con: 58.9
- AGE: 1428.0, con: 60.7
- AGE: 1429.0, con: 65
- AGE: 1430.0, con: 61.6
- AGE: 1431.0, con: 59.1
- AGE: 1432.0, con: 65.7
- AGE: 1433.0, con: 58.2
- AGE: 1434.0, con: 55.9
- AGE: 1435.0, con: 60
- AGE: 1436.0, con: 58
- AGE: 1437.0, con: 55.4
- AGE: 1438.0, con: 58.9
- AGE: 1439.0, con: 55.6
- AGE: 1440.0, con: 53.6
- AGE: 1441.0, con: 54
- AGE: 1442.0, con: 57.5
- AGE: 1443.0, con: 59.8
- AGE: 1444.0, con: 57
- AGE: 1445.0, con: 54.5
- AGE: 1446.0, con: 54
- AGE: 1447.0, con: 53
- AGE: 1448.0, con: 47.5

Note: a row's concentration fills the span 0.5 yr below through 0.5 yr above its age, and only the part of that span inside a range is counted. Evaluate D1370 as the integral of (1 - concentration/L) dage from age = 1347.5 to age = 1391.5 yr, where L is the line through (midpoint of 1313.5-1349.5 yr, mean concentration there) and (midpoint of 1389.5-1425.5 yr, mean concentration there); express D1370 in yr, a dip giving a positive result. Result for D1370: 4.14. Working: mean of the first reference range 38.2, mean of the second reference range 52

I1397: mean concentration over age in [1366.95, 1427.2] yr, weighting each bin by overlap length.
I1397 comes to 46.8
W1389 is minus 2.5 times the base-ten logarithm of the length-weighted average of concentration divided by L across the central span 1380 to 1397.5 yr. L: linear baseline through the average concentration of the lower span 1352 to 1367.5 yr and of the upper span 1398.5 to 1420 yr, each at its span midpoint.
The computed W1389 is 0.39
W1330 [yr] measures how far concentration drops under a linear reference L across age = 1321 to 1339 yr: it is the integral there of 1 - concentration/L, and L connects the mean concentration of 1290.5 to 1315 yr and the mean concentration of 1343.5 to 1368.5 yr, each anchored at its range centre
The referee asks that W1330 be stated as 1.6 yr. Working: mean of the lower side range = 36.2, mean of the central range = 36.7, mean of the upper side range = 44.2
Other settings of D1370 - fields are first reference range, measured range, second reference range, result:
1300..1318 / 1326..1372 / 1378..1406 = -2.4 yr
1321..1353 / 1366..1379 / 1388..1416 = 0.8 yr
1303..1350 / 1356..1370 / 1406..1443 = 0.3 yr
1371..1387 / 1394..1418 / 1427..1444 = -2.9 yr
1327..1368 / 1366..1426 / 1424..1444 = 5.8 yr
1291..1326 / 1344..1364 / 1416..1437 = 0.5 yr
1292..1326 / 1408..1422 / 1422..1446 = -0.2 yr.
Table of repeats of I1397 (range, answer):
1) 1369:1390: 36.7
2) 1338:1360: 42.6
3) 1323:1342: 37.2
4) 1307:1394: 39.2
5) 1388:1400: 40.7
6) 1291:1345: 36.9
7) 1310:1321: 37.8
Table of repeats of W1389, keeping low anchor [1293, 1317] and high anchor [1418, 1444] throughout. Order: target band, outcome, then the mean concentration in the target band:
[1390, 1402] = 0.18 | 44.5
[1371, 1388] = 0.34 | 36.3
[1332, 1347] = 0.10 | 39.1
